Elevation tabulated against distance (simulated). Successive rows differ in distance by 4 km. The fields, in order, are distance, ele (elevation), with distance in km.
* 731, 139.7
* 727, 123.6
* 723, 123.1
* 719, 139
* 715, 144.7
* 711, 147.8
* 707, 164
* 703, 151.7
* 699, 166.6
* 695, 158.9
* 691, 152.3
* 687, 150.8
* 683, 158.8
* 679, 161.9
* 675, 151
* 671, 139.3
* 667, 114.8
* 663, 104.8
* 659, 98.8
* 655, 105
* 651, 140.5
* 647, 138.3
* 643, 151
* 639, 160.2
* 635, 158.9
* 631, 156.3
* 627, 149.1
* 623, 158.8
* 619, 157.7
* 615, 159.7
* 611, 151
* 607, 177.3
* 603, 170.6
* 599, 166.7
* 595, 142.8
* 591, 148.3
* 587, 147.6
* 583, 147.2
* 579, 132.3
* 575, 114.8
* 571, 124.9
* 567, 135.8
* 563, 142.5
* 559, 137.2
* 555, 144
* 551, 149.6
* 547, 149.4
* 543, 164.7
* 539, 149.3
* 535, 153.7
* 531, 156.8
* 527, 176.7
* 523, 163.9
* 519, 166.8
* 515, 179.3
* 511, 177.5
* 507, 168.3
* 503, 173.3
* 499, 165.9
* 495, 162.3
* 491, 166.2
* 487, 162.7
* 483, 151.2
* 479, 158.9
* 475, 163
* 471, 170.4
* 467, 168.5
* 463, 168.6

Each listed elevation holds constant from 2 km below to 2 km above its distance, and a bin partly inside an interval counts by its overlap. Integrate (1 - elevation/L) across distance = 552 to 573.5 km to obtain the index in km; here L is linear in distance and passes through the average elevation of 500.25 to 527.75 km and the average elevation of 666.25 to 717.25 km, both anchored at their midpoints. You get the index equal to 3.8 km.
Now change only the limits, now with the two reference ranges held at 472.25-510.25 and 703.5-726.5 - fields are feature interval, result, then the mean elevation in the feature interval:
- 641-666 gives 4.4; 123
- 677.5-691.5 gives -1.0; 156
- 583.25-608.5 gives -0.6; 158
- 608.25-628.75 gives -0.5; 156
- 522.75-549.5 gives 0.2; 159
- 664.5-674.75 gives 1.2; 130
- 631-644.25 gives -0.6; 157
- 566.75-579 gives 2.5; 125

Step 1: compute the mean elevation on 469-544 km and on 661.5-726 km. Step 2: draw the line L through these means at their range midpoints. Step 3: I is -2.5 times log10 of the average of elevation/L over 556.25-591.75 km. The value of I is 0.16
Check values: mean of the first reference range 165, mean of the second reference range 146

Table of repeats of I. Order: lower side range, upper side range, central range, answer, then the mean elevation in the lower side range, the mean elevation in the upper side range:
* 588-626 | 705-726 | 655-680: 0.19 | 159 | 143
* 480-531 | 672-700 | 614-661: 0.11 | 167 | 156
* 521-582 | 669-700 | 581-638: -0.05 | 146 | 155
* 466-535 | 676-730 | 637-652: 0.04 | 166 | 149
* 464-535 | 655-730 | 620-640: -0.05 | 166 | 141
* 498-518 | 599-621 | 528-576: 0.17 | 173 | 164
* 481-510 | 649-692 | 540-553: 0.01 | 165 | 134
